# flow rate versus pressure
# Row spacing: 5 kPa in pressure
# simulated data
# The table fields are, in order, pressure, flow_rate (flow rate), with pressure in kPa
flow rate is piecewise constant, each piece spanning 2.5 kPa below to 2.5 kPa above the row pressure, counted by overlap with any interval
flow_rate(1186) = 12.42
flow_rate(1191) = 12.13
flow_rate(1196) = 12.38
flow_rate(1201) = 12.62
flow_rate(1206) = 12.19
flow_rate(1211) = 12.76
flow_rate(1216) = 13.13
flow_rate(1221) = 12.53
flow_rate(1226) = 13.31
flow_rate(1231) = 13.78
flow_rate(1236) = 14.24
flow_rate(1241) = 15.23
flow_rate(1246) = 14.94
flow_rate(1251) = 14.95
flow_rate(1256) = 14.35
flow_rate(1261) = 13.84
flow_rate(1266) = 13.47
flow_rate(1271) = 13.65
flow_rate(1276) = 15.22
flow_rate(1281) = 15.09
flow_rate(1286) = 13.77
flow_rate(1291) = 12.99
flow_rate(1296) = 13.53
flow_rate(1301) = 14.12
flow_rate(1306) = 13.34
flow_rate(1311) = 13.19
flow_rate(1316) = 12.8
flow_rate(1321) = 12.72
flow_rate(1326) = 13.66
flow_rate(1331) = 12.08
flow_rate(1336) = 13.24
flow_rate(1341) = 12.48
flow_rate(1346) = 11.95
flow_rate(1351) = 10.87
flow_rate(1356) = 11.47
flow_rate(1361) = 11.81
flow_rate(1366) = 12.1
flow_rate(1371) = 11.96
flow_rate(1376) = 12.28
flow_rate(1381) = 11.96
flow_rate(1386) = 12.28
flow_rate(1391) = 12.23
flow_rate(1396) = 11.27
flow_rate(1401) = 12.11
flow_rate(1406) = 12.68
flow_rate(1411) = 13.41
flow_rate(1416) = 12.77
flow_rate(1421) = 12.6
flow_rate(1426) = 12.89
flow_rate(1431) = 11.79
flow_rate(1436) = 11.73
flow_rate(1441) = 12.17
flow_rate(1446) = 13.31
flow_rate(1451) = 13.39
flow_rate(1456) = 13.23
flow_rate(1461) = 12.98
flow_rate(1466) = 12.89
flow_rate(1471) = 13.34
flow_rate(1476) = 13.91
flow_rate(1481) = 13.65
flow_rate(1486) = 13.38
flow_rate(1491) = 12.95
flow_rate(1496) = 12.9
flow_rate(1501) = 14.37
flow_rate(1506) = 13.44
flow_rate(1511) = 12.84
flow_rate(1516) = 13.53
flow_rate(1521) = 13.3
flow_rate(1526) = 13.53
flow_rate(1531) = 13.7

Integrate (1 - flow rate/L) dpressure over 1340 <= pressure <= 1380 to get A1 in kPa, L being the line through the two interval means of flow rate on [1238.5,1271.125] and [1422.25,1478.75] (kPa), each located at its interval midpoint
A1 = 5.1 kPa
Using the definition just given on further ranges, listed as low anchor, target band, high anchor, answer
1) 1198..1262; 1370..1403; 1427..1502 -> 3.1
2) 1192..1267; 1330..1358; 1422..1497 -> 2.6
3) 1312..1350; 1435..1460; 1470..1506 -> 0.8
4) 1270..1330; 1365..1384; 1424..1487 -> 1.8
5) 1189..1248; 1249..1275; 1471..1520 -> -1.6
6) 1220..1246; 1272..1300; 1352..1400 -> -1.8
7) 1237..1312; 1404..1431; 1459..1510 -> 1.7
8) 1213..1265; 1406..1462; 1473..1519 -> 3.4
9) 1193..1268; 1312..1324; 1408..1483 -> 0.4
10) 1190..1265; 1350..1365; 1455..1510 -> 2.2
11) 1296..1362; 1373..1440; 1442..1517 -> 3.6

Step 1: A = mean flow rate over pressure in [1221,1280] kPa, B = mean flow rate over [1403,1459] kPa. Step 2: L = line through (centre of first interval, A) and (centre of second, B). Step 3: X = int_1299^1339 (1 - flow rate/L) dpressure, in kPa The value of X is 1.5 kPa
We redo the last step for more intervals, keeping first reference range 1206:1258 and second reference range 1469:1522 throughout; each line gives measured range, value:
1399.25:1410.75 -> 0.8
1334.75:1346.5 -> 0.9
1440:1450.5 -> 0.4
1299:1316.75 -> 0.4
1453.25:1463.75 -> 0.3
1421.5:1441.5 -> 2.0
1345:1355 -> 1.7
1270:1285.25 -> -1.0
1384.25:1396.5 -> 1.4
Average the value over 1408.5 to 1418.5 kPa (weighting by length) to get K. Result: 13.1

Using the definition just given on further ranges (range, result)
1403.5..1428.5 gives 12.9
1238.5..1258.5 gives 14.9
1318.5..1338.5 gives 12.9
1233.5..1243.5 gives 14.7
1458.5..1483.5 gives 13.4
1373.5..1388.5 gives 12.2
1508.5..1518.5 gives 13.2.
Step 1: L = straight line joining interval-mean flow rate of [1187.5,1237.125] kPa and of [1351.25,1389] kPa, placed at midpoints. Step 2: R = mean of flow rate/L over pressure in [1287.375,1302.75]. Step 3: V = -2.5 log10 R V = -0.10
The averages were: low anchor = 12.9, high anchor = 11.9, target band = 13.5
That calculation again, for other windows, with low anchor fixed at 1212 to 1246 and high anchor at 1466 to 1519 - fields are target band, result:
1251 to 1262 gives -0.047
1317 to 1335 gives 0.063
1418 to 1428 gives 0.063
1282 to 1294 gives 0.006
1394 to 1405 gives 0.144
